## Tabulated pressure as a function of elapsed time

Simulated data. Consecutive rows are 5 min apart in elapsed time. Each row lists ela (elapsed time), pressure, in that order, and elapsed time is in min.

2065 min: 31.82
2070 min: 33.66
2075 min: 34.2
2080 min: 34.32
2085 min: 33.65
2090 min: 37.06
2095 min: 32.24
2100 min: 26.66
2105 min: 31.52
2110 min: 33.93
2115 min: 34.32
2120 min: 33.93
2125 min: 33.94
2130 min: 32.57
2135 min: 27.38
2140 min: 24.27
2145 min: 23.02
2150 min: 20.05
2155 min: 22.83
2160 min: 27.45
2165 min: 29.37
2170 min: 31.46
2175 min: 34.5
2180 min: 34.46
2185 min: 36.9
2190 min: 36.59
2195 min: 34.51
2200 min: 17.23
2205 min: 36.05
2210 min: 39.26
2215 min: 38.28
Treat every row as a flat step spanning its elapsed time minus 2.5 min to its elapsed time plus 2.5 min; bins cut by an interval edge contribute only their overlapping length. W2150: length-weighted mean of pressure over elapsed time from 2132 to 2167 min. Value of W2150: 25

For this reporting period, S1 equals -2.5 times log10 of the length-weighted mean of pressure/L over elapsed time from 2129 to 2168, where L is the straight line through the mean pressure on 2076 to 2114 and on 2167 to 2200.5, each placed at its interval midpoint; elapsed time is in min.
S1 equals 0.27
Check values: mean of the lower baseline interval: 32.9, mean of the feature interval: 25.7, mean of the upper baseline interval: 33.1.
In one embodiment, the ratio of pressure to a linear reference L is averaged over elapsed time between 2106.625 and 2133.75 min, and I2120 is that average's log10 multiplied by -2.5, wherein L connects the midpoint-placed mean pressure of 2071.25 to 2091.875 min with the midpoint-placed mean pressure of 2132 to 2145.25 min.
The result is -0.17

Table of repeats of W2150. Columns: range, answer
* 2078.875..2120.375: 33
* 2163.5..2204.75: 32.2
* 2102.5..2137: 32.6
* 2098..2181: 29.4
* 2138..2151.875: 22.5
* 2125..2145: 28.2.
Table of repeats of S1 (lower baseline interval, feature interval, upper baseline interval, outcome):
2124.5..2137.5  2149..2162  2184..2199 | 0.333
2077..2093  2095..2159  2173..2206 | 0.182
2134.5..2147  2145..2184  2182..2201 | -0.002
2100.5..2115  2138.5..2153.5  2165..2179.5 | 0.403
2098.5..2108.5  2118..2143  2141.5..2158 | -0.183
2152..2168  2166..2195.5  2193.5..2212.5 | -0.188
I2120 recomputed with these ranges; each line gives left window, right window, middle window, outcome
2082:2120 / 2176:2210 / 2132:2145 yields 0.28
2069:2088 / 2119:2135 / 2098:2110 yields 0.10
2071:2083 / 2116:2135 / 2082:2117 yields 0.02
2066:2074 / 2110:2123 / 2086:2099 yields 0.00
